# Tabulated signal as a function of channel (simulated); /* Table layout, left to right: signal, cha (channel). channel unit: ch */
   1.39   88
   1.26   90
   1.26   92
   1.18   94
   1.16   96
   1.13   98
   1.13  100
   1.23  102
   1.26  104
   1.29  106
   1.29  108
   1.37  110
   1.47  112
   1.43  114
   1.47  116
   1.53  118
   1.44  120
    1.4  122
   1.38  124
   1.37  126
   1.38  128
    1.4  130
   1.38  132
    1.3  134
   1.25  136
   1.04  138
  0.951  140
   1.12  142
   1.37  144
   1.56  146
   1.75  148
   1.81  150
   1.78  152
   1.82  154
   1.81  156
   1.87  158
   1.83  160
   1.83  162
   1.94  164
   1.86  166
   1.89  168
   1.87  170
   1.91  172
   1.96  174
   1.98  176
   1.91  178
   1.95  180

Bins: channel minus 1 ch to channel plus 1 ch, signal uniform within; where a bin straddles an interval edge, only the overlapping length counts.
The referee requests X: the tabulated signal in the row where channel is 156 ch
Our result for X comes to 1.81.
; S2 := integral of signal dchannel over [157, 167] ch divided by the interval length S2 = 1.87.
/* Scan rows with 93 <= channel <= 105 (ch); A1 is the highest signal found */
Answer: 1.26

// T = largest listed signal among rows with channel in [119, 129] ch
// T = 1.44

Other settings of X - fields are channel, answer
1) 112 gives 1.47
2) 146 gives 1.56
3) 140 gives 0.951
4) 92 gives 1.26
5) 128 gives 1.38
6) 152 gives 1.78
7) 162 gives 1.83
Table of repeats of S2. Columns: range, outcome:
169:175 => 1.91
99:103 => 1.18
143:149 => 1.56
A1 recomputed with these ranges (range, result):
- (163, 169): 1.94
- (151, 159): 1.87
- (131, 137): 1.38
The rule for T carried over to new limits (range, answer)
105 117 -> 1.47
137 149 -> 1.75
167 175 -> 1.96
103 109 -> 1.29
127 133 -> 1.4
